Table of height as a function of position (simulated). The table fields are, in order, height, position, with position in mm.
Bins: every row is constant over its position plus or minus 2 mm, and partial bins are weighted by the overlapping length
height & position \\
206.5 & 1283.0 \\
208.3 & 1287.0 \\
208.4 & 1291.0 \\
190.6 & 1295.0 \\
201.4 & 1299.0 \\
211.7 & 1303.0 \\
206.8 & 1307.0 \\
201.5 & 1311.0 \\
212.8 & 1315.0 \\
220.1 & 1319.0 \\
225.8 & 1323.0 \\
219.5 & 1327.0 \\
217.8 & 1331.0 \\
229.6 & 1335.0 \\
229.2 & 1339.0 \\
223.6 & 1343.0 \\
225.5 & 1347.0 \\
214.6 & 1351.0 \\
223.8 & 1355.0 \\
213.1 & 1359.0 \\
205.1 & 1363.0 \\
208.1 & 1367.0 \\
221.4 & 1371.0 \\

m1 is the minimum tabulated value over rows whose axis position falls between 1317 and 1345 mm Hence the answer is 217.8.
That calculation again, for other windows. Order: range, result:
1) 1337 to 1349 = 223.6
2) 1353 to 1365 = 205.1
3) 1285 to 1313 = 190.6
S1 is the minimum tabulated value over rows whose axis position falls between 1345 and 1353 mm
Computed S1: 214.6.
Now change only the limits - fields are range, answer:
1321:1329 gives 219.5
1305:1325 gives 201.5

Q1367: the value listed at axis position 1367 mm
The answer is 208.1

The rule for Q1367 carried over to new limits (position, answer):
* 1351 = 214.6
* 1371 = 221.4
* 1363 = 205.1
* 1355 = 223.8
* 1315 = 212.8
